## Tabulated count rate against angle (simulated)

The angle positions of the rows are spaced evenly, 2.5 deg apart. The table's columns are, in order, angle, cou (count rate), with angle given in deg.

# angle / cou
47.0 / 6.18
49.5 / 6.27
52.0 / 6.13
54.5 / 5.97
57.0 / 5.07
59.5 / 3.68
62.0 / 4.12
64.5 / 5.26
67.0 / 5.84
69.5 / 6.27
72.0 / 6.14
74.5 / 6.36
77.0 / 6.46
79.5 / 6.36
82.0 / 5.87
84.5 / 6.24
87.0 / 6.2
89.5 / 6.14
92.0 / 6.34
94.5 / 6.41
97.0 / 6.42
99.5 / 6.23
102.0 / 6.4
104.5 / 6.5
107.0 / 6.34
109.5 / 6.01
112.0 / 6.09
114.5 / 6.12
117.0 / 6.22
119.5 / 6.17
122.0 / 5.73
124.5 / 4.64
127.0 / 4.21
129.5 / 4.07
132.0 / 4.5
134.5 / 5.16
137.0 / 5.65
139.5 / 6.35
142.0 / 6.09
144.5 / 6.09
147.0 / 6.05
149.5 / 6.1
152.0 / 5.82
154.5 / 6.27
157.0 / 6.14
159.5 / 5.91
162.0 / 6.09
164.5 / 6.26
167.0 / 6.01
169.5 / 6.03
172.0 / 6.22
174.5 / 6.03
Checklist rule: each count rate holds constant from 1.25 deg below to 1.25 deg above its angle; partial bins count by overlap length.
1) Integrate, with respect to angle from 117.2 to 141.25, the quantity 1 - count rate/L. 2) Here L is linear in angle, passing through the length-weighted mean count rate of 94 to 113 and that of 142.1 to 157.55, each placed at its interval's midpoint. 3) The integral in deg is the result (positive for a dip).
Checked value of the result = 3.7 deg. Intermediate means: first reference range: 6.3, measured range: 5.23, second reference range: 6.08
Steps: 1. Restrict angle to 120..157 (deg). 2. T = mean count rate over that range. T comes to 5.52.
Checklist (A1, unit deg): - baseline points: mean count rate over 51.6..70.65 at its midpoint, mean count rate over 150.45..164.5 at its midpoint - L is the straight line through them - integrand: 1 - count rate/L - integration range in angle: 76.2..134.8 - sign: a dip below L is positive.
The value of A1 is -2.8 deg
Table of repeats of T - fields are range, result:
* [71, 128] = 6.08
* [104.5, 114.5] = 6.19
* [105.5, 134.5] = 5.46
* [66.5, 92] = 6.21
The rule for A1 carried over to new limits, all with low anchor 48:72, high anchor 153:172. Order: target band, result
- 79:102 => -2.5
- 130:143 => 1.1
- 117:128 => 1.0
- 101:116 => -1.3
